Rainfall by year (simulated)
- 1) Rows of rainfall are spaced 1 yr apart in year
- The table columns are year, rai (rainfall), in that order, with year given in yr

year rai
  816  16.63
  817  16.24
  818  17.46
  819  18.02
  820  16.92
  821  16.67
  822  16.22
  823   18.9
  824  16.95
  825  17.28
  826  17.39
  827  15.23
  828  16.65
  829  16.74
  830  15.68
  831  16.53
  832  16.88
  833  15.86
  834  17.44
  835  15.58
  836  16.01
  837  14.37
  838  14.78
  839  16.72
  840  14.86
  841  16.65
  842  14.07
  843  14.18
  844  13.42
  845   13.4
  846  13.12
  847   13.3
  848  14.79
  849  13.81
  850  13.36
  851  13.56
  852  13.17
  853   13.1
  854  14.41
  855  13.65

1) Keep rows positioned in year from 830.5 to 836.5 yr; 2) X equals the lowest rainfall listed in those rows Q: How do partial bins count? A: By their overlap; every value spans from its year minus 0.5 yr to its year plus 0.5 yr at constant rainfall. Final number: 15.58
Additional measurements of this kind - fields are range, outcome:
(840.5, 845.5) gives 13.4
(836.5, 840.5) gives 14.37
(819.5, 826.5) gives 16.22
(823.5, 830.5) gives 15.23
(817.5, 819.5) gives 17.46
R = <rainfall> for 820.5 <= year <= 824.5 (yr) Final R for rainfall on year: 17.2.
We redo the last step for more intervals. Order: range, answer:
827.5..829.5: 16.7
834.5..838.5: 15.2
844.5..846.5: 13.3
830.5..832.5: 16.7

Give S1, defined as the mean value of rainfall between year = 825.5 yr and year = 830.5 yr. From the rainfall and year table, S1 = 16.3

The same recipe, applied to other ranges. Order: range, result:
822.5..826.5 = 17.6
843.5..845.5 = 13.4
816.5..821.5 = 17.1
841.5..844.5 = 13.9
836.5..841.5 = 15.5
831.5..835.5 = 16.4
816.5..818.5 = 16.9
